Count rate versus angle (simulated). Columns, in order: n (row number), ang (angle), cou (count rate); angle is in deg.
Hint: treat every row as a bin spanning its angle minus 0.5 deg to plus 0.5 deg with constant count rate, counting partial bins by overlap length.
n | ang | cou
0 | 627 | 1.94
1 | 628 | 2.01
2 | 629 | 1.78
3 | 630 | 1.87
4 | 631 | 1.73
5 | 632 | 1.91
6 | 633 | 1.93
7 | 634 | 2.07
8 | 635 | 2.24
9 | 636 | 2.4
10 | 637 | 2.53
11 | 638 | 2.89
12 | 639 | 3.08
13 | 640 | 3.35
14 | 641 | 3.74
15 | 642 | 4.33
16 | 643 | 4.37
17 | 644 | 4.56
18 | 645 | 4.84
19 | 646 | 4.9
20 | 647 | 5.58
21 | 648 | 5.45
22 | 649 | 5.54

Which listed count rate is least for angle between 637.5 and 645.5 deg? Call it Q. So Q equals 2.89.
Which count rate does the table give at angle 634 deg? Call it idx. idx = 2.07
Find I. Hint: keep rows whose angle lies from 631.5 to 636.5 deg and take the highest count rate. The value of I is 2.4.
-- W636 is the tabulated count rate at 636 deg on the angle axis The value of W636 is 2.4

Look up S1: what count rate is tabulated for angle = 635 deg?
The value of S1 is 2.24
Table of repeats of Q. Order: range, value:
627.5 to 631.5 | 1.73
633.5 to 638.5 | 2.07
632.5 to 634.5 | 1.93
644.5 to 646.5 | 4.84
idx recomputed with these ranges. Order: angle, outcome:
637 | 2.53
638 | 2.89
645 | 4.84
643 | 4.37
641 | 3.74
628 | 2.01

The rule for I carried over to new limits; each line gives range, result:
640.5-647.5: 5.58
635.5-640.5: 3.35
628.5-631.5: 1.87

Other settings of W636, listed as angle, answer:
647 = 5.58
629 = 1.78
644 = 4.56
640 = 3.35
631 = 1.73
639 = 3.08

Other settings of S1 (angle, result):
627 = 1.94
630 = 1.87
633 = 1.93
